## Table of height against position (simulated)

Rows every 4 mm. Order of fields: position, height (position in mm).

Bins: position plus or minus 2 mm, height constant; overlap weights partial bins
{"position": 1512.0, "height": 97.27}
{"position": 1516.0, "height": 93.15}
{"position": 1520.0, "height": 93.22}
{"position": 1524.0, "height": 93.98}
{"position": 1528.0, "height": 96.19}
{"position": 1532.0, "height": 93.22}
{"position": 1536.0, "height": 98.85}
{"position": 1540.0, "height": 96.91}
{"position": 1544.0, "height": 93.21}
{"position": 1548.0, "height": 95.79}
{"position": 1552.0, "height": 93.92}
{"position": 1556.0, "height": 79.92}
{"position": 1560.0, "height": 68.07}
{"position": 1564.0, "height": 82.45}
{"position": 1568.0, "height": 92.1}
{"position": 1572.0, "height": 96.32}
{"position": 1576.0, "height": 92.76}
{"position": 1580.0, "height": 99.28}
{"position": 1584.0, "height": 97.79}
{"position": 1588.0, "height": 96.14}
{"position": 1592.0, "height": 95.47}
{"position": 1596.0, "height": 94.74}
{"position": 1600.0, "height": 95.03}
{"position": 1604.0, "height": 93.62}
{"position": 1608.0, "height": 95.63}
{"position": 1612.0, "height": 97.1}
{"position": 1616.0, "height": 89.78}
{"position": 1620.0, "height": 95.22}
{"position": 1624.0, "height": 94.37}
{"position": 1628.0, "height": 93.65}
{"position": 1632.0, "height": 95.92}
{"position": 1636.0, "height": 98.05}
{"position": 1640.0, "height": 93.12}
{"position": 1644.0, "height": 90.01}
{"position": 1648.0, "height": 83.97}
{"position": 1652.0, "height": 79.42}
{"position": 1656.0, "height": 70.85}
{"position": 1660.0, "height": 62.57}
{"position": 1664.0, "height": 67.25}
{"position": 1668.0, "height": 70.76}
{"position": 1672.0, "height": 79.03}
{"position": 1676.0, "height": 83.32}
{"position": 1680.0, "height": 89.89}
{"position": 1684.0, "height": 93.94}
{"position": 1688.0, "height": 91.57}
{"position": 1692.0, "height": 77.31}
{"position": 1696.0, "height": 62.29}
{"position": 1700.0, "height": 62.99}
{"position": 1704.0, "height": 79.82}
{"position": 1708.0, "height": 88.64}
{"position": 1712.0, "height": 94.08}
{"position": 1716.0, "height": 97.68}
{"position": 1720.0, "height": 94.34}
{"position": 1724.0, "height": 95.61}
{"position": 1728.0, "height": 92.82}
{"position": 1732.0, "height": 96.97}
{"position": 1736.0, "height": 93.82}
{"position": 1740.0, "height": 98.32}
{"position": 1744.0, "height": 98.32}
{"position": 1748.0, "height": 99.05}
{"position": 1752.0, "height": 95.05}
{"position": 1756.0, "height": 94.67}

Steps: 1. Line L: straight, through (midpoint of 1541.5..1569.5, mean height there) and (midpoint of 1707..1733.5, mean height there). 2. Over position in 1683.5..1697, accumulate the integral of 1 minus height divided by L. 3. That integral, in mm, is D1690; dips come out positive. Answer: 1.7 mm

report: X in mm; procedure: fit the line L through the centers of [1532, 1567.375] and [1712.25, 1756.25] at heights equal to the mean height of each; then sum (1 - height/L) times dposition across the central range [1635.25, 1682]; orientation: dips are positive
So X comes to 6.5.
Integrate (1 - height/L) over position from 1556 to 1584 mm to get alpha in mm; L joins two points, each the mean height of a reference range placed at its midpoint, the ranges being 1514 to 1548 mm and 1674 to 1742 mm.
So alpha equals 1.4 mm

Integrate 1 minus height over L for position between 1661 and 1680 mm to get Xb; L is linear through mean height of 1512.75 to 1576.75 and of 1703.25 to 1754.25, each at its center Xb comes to 3.6 mm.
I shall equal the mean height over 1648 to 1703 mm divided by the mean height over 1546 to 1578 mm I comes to 0.87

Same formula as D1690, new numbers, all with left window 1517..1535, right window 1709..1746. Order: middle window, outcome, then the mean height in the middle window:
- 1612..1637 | 0.1 mm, 94.6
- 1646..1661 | 3.2 mm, 75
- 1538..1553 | -0.1 mm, 95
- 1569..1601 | -0.4 mm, 95.8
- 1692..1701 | 2.8 mm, 65.9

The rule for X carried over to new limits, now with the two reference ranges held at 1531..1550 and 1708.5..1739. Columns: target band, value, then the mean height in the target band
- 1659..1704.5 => 8.67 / 76.9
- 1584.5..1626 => 0.26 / 94.8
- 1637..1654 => 1.41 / 87.3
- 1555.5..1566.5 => 2.13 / 77.1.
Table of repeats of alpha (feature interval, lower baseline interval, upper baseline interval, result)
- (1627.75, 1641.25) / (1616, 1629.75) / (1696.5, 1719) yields -0.46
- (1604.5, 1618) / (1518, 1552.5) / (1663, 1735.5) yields -0.57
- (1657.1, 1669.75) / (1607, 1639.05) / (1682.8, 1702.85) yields 2.62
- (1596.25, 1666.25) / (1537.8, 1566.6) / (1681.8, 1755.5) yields 0.29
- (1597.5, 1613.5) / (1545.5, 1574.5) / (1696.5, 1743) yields -1.35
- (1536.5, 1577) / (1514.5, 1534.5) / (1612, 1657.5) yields 1.52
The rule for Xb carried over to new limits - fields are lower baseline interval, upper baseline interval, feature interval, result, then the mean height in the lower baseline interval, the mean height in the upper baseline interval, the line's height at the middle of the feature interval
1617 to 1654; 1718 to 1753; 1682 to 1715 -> 4.39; 91.5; 96.1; 94.4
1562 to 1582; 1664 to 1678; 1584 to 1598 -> -0.99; 92.6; 76.2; 89.4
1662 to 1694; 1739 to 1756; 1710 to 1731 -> -0.88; 81.6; 97.3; 91.2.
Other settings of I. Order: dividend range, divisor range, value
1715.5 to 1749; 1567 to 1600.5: 1.01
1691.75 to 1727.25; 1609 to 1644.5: 0.89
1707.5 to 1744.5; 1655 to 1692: 1.21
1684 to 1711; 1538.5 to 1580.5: 0.88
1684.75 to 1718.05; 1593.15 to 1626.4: 0.87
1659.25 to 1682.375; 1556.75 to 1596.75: 0.84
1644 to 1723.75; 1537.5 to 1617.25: 0.88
